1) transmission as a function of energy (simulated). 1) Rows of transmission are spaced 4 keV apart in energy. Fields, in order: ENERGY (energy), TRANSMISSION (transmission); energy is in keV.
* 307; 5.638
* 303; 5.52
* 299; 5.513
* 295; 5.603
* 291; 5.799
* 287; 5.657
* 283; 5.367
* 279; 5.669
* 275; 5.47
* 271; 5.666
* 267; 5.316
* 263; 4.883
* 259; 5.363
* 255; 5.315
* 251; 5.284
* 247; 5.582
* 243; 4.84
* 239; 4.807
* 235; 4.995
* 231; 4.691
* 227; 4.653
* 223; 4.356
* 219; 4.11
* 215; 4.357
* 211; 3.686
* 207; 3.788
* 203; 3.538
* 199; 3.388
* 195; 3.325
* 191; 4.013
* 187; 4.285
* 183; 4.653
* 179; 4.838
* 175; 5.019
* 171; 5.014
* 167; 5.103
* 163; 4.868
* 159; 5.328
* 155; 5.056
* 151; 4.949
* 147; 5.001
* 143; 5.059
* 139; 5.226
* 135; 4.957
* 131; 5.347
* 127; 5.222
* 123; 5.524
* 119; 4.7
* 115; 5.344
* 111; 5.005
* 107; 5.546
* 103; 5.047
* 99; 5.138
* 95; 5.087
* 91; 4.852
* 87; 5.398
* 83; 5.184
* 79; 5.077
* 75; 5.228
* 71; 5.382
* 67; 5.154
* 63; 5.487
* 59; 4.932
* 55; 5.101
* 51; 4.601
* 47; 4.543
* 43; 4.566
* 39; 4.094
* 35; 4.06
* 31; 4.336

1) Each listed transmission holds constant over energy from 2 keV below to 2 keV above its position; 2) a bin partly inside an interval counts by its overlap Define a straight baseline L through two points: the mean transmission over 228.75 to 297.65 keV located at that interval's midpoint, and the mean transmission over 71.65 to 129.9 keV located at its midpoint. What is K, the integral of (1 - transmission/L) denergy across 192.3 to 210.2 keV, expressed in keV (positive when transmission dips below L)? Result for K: 5.8 keV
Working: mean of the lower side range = 5.18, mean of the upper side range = 5.31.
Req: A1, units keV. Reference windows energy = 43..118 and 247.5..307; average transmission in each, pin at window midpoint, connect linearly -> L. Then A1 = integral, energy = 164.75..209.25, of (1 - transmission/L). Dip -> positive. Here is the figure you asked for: 8.6 keV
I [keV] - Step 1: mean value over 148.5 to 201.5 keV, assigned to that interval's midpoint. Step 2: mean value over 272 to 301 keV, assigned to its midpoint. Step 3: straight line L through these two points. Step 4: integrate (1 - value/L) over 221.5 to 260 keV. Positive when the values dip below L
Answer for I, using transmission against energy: 1.5 keV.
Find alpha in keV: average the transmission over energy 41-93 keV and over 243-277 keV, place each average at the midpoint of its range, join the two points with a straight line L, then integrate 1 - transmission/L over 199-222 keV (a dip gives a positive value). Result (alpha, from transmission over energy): 6.1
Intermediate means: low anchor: 5.04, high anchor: 5.33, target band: 3.87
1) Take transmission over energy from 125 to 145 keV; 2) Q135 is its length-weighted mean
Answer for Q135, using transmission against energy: 5.16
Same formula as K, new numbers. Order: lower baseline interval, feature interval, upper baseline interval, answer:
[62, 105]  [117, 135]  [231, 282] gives 0.1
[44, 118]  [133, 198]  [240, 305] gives 5.8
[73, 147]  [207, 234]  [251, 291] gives 5.3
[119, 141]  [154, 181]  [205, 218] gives -2.3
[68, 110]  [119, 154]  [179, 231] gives -3.0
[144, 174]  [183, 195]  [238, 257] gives 2.3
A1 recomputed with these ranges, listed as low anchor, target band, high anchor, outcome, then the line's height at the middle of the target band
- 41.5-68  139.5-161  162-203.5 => -2.7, 4.52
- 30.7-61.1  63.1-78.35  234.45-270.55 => -2.1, 4.62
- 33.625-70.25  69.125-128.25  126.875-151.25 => -2.8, 4.95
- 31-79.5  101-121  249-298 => -0.6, 4.98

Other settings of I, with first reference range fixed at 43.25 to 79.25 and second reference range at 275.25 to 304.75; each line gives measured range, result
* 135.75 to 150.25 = 0.44 keV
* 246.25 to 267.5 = 0.89 keV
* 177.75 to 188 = 1.39 keV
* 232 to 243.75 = 1.27 keV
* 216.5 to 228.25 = 2.31 keV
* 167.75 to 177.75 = 0.54 keV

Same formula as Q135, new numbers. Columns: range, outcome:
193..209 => 3.51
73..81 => 5.15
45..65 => 4.93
